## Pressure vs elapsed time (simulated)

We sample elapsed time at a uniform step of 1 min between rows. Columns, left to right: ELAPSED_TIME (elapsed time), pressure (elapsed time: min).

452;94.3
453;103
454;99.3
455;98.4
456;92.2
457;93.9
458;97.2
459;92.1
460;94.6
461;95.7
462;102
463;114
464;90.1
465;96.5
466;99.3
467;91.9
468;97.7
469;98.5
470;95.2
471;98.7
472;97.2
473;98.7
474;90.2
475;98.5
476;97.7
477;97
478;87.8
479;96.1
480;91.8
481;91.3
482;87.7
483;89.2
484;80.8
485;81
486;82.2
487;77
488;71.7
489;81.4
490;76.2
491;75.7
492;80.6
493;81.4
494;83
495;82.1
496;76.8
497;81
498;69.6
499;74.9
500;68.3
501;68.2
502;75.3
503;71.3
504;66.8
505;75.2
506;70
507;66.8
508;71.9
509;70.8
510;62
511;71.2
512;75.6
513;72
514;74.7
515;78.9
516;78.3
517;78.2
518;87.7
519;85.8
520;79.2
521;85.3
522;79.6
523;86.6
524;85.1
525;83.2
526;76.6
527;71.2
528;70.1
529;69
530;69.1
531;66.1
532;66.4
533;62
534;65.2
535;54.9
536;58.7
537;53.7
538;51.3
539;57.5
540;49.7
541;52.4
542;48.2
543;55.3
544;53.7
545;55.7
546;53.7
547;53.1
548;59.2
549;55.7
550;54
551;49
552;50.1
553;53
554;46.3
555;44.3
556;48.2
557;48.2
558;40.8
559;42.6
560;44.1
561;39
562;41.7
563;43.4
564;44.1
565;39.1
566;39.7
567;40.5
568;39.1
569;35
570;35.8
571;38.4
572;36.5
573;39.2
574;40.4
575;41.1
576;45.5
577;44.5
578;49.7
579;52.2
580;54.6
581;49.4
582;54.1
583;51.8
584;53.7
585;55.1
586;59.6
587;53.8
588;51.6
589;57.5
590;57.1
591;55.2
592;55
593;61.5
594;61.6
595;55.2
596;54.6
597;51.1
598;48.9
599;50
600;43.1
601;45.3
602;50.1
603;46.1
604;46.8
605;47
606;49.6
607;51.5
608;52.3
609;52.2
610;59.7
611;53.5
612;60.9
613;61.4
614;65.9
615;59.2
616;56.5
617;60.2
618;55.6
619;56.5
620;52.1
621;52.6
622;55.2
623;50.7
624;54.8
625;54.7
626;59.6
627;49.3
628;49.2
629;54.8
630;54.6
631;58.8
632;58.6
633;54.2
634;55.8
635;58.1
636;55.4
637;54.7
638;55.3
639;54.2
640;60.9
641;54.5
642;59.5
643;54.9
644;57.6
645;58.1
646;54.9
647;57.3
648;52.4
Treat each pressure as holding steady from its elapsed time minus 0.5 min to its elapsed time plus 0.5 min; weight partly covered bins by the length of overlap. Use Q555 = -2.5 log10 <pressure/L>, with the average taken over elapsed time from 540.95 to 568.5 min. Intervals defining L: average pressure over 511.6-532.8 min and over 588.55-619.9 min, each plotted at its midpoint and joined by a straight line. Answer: 0.39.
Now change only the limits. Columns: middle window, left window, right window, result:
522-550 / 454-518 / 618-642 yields 0.19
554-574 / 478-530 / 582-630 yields 0.48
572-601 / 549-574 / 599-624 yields -0.06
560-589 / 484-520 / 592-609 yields 0.25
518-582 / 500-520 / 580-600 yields 0.18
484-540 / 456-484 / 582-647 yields 0.14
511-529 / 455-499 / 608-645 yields 0.02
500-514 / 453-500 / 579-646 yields 0.16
